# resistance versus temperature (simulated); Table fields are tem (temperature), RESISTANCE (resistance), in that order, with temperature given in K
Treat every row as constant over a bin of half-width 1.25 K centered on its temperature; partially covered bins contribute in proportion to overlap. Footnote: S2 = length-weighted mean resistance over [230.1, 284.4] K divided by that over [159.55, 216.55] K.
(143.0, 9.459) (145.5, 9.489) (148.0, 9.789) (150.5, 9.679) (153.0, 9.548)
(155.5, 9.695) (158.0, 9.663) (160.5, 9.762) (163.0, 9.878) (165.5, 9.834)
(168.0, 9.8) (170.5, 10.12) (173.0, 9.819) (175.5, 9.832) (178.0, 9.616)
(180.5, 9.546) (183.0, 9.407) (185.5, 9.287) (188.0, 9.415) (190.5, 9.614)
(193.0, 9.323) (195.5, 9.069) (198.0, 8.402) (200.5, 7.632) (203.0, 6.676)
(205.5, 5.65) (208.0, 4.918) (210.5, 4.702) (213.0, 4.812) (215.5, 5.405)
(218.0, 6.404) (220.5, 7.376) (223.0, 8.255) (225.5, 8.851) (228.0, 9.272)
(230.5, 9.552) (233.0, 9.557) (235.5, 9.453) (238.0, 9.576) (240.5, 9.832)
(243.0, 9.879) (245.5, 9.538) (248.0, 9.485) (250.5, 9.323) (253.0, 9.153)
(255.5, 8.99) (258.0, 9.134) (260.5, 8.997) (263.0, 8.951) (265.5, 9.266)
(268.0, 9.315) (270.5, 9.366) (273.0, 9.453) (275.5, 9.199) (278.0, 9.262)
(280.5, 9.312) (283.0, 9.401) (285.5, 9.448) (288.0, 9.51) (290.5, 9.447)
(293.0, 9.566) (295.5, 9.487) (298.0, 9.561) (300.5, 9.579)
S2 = 1.12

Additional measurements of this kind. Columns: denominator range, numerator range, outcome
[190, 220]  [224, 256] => 1.38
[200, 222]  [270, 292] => 1.58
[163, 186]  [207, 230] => 0.70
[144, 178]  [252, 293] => 0.95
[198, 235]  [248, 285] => 1.29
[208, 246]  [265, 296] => 1.17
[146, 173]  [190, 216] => 0.71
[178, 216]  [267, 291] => 1.22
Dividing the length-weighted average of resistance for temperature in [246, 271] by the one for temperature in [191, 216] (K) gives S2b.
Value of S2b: 1.4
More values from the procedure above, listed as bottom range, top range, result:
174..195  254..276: 0.97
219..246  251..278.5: 1.00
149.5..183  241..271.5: 0.95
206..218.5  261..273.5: 1.78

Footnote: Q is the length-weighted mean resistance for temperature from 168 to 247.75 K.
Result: 8.45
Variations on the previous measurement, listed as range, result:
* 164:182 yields 9.79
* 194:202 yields 8.34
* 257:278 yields 9.21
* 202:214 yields 5.34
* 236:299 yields 9.38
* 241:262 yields 9.33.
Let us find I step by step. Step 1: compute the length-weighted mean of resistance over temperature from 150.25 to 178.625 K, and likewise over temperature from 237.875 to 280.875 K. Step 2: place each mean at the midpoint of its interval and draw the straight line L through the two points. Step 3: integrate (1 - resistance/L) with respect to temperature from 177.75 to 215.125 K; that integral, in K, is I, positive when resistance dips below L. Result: 7.3 K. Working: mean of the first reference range 9.78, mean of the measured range 7.77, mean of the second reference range 9.33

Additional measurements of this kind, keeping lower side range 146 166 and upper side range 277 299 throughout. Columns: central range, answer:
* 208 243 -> 6.1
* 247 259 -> 0.4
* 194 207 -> 2.9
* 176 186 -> 0.2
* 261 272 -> 0.3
